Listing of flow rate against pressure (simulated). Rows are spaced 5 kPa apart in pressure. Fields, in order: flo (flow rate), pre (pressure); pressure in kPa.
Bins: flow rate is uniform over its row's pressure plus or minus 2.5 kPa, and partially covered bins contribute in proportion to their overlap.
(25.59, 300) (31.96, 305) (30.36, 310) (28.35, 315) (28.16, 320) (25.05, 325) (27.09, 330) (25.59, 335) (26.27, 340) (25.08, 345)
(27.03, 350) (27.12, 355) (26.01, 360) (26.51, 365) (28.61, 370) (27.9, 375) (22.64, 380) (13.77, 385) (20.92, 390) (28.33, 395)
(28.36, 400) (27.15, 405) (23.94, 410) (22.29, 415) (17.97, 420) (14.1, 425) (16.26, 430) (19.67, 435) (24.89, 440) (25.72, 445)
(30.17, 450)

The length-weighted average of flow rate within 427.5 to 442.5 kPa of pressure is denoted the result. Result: 20.3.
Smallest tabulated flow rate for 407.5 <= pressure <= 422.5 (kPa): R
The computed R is 17.97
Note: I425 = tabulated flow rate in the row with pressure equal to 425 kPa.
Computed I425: 14.1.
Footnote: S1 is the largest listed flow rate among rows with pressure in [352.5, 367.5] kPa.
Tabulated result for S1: 27.12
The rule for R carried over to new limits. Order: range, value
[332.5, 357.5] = 25.08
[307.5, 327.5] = 25.05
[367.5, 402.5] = 13.77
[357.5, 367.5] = 26.01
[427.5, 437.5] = 16.26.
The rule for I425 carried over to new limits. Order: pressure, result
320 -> 28.16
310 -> 30.36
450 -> 30.17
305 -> 31.96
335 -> 25.59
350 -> 27.03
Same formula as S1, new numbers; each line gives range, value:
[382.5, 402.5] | 28.36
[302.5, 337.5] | 31.96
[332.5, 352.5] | 27.03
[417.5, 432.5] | 17.97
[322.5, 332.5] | 27.09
